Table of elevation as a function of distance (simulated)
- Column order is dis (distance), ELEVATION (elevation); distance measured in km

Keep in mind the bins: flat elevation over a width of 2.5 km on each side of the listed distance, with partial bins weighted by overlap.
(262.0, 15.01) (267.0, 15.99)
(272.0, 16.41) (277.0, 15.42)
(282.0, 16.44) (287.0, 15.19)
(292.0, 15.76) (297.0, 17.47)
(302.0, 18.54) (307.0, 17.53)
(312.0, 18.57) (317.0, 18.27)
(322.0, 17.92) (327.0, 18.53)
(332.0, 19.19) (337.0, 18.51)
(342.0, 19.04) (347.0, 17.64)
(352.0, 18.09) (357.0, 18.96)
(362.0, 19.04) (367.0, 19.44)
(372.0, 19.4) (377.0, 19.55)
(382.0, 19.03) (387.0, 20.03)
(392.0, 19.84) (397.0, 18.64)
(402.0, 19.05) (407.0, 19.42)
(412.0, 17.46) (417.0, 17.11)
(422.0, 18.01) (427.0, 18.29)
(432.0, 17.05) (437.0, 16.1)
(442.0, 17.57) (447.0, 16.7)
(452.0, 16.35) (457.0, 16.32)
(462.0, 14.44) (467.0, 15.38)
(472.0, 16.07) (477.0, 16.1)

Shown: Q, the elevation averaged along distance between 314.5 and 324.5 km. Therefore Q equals 18.1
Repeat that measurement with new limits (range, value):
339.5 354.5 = 18.3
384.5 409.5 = 19.4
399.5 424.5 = 18.2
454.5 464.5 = 15.4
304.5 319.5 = 18.1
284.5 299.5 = 16.1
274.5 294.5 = 15.7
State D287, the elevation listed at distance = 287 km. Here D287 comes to 15.19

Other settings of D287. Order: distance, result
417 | 17.11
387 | 20.03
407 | 19.42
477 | 16.1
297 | 17.47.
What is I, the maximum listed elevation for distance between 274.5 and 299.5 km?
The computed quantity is 17.47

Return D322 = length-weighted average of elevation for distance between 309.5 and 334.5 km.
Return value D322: 18.5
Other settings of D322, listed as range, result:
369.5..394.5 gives 19.6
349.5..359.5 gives 18.5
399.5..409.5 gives 19.2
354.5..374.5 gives 19.2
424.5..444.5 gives 17.3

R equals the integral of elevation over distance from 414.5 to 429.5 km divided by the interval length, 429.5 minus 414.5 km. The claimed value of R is 17.8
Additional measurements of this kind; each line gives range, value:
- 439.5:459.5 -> 16.7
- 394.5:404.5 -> 18.8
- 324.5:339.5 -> 18.7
